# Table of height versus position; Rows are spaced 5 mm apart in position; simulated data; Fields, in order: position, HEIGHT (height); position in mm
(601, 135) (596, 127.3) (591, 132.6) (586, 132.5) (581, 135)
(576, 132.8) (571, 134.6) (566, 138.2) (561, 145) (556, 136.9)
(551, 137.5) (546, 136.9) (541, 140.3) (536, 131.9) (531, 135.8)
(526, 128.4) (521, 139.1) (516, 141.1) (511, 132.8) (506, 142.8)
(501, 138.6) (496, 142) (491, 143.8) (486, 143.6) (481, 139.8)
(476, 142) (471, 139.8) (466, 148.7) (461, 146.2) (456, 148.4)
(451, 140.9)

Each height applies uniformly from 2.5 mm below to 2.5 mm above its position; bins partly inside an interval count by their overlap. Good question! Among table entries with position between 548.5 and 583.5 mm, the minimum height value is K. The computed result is 132.8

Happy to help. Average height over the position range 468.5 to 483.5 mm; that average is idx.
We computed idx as 141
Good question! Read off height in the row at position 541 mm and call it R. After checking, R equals 140.3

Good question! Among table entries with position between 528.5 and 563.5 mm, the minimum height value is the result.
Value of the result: 131.9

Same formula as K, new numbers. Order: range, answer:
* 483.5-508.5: 138.6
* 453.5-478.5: 139.8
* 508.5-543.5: 128.4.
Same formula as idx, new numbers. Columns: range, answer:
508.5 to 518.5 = 137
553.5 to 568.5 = 140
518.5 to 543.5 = 135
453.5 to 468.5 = 148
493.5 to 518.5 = 139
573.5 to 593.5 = 133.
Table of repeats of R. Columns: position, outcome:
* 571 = 134.6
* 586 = 132.5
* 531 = 135.8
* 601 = 135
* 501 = 138.6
